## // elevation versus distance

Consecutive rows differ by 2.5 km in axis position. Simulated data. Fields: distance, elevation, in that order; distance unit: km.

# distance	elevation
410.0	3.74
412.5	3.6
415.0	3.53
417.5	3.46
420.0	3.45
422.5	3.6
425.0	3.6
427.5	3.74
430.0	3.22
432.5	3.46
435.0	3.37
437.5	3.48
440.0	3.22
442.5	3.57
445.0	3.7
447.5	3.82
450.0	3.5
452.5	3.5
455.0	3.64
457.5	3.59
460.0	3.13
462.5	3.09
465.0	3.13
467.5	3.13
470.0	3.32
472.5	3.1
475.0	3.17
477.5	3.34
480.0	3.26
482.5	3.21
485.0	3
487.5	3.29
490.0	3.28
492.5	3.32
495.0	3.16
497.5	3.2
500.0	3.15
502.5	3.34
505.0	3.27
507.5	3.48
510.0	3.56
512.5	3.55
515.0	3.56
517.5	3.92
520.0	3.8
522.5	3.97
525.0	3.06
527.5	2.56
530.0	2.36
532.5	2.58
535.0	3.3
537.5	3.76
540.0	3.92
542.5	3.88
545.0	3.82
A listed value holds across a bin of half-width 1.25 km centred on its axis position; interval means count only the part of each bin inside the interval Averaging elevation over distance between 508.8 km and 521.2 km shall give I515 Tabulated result 3.68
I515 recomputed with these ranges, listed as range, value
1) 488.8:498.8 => 3.24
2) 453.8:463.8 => 3.36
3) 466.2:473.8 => 3.18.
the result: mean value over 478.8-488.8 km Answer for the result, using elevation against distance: 3.19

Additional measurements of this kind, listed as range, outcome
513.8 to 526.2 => 3.66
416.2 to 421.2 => 3.46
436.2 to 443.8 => 3.42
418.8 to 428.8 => 3.6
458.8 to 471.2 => 3.16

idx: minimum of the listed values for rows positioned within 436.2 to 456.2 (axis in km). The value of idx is 3.22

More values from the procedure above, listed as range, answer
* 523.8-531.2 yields 2.36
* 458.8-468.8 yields 3.09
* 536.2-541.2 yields 3.76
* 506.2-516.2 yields 3.48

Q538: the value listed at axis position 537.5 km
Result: 3.76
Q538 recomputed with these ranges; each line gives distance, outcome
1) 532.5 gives 2.58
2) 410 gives 3.74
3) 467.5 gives 3.13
